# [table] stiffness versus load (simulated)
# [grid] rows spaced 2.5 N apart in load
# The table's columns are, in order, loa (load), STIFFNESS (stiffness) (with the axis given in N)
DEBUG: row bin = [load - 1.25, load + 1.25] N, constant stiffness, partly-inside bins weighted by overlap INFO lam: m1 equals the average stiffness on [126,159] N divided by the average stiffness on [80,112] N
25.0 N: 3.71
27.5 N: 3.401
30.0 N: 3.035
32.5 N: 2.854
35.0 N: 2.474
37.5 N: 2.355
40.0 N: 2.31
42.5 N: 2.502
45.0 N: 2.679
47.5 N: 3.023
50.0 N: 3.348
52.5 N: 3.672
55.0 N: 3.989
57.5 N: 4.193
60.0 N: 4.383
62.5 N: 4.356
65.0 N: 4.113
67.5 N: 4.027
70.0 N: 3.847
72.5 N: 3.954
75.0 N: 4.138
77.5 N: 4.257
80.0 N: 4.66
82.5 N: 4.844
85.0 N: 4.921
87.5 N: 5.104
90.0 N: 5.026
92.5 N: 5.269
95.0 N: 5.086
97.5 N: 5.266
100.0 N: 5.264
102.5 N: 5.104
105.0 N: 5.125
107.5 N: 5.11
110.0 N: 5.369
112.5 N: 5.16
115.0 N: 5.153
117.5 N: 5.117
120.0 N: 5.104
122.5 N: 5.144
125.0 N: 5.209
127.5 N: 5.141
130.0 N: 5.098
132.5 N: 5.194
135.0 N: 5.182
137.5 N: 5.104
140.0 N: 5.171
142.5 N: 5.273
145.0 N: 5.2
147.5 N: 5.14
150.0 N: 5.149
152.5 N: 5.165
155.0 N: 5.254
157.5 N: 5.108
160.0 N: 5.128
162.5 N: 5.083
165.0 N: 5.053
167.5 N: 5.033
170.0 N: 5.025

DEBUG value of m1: 1.01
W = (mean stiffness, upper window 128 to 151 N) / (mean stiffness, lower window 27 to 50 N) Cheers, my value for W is 1.9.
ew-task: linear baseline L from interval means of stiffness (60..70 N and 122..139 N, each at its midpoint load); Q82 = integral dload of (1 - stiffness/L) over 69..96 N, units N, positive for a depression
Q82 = -1.3 N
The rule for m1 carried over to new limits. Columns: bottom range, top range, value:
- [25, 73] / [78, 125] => 1.50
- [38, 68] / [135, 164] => 1.47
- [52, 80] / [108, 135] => 1.25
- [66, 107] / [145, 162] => 1.09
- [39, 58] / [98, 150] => 1.62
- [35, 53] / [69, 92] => 1.64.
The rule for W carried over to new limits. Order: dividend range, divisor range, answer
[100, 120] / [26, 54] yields 1.78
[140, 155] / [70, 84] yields 1.20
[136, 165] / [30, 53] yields 1.85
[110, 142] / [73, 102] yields 1.06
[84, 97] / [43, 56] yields 1.55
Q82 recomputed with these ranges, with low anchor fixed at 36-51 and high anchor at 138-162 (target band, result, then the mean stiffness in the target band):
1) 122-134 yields -1.3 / 5.16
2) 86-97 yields -3.8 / 5.13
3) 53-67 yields -5.0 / 4.17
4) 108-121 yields -2.5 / 5.18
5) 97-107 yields -2.8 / 5.18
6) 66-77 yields -2.2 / 4.01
